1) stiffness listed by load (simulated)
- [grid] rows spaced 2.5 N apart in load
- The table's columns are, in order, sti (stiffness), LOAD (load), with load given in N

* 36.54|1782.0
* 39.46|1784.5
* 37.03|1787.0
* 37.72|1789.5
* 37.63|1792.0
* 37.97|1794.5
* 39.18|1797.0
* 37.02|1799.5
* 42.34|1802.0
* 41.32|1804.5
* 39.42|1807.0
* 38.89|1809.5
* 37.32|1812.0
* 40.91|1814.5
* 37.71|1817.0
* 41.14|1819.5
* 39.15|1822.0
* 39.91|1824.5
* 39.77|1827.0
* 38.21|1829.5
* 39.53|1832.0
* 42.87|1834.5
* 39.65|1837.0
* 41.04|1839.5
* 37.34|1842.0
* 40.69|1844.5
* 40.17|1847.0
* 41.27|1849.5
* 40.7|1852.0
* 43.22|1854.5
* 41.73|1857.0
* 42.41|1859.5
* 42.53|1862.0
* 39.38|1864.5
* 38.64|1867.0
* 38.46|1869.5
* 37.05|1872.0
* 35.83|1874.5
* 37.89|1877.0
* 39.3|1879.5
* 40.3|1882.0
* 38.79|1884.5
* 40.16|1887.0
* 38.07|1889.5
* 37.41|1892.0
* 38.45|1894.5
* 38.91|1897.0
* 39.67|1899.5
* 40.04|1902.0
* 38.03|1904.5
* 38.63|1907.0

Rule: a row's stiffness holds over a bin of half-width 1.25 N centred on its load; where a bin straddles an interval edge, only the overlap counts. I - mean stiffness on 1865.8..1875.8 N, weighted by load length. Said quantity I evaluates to 37.5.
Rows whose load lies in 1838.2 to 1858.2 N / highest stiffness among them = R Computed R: 43.22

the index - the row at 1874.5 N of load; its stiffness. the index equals 35.83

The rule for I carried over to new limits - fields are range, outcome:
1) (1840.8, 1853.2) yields 40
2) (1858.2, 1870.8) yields 40.3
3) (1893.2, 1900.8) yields 39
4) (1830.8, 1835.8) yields 41.2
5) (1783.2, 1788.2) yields 38.2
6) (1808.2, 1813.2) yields 38.1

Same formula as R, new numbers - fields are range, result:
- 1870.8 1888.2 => 40.3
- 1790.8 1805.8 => 42.34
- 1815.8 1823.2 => 41.14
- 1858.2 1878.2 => 42.53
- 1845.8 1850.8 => 41.27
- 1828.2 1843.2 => 42.87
